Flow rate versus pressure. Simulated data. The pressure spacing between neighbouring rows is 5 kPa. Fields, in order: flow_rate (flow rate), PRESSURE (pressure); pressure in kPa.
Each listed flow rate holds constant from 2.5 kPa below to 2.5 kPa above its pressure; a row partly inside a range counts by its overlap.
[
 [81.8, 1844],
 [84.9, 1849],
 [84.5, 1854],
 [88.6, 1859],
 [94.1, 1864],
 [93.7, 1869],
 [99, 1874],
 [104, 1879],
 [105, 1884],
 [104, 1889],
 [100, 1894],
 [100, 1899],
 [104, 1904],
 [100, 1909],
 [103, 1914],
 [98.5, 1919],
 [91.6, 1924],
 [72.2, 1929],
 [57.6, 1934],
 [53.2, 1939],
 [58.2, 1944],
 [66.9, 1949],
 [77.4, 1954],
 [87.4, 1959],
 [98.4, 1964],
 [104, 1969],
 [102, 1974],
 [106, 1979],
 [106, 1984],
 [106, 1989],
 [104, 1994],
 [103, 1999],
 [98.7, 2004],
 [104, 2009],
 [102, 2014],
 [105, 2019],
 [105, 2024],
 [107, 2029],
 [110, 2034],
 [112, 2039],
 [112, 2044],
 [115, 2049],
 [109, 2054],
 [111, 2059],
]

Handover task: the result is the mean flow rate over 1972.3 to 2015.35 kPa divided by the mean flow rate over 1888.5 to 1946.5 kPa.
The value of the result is 1.20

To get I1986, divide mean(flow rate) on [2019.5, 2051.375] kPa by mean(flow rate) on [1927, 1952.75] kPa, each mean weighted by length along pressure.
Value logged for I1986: 1.77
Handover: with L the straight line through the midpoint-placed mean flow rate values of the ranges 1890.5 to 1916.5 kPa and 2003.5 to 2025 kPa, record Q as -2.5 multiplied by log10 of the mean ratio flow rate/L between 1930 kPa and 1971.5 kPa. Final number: 0.33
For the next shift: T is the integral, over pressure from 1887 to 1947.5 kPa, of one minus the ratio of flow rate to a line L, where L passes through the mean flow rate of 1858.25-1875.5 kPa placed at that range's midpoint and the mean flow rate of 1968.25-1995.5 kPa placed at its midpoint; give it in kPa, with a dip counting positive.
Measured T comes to 7.4 kPa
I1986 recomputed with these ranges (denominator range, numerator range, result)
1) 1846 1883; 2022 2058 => 1.18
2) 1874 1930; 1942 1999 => 0.94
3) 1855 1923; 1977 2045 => 1.07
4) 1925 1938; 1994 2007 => 1.52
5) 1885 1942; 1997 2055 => 1.19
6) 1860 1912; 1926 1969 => 0.73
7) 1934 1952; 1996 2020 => 1.72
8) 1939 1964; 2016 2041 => 1.47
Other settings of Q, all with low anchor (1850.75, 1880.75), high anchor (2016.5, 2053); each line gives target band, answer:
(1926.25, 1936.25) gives 0.451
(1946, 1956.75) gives 0.376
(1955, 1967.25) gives 0.121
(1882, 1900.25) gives -0.071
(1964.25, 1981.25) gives 0.004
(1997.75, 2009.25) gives 0.053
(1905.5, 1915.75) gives -0.043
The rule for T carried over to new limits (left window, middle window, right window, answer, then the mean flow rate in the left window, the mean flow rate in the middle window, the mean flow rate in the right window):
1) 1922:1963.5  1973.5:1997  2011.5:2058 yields -4.34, 71.7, 105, 109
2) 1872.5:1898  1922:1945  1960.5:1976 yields 7.89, 102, 66.6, 101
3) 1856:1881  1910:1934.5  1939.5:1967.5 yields -1.11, 95.5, 87.7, 76.9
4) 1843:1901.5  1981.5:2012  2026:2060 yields 0.85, 95.3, 104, 111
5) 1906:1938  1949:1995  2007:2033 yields -0.65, 85.8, 97.1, 105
